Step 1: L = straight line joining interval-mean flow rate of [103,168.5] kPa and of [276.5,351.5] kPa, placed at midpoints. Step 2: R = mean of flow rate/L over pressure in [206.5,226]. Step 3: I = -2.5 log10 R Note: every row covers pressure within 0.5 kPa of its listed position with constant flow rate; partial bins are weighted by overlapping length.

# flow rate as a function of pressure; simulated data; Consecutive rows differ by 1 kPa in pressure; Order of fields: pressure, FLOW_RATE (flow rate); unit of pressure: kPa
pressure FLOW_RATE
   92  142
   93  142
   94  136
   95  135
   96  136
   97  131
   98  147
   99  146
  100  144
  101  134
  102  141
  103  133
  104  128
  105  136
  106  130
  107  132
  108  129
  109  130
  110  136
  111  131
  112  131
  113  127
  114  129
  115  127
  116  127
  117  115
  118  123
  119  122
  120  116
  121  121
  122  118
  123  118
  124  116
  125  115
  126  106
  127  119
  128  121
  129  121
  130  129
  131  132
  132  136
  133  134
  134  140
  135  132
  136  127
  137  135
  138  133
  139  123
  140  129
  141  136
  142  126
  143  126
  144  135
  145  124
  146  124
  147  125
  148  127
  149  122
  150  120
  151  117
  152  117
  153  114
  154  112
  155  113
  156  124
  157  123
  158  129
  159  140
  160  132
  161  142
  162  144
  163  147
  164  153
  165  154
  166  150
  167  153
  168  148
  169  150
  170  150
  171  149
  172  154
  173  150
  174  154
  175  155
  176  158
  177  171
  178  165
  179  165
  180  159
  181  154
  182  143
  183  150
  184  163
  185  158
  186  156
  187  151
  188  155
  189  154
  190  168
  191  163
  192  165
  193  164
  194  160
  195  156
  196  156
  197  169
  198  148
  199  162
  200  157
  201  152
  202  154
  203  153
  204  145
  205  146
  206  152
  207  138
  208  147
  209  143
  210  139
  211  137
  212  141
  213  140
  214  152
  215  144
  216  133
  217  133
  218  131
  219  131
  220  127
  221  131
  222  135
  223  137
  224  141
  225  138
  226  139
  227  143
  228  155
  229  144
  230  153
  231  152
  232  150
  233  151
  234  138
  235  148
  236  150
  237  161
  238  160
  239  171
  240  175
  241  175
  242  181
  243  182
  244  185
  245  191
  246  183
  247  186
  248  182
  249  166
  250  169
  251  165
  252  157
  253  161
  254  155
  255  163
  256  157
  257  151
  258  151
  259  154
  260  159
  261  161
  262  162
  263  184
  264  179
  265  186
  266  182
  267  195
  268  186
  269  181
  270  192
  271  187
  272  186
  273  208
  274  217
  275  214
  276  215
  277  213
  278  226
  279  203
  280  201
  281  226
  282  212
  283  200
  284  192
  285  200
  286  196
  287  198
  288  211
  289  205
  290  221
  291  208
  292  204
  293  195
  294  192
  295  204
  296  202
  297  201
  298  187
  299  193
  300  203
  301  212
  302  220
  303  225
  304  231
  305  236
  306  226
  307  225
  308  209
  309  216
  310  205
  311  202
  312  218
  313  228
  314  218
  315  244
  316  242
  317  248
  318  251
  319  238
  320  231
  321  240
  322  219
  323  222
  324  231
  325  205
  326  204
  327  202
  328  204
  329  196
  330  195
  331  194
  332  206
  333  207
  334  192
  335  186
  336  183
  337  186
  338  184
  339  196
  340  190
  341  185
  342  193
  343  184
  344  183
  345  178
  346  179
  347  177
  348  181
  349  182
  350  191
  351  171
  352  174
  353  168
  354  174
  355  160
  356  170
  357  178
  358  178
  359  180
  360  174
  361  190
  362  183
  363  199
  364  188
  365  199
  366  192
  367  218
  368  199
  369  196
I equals 0.19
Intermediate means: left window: 129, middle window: 138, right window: 206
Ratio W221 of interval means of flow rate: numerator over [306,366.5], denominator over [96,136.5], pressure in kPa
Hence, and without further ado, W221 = 1.6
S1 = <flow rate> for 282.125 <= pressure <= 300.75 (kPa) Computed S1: 201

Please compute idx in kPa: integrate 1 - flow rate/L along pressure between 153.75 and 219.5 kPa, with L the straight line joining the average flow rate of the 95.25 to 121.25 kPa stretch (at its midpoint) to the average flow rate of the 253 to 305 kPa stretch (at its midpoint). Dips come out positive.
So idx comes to 4.6 kPa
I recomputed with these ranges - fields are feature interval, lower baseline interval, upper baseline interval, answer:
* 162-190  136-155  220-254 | -0.139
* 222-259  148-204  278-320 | 0.145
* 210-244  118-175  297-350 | 0.122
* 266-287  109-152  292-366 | -0.119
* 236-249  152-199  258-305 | 0.026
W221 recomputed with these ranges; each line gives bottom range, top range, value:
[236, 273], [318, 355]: 1.13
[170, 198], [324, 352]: 1.21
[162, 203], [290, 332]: 1.38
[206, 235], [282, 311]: 1.47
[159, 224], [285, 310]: 1.39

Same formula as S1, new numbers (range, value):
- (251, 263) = 159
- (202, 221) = 141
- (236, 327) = 198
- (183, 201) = 159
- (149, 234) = 146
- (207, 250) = 152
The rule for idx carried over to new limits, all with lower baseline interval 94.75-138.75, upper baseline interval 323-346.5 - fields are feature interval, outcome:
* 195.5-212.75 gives 0.7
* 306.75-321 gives -2.9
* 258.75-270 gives -0.2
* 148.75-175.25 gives 0.9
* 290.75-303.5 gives -1.4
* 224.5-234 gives 0.9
